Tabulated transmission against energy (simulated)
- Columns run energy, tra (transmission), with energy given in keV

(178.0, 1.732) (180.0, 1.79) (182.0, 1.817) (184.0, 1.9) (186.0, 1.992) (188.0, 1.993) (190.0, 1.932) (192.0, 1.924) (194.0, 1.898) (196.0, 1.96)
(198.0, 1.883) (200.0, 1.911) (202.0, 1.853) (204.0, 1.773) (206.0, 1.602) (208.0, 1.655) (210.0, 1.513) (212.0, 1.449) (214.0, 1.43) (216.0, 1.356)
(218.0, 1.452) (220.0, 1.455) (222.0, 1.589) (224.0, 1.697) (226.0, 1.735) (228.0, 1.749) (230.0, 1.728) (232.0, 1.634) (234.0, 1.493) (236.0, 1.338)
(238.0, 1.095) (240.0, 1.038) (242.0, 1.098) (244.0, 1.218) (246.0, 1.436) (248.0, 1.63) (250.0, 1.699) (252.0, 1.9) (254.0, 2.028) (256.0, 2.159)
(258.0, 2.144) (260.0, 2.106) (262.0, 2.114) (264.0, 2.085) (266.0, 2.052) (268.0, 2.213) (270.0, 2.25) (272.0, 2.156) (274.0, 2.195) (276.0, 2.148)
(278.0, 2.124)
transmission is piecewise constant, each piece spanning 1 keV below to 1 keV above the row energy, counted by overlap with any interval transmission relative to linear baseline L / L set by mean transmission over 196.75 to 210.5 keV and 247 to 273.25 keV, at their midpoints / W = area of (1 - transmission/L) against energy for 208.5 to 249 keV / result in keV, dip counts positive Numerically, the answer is 9.0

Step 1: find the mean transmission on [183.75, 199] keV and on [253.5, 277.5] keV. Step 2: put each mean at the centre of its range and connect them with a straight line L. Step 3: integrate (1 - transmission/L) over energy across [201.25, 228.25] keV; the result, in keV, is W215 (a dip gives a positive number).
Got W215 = 5.6 keV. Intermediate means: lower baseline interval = 1.94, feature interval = 1.59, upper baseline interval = 2.14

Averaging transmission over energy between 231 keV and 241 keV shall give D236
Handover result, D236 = 1.32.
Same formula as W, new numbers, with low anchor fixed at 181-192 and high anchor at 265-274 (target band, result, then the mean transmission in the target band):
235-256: 6.2 keV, 1.48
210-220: 2.9 keV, 1.43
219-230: 2.1 keV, 1.65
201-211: 1.5 keV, 1.68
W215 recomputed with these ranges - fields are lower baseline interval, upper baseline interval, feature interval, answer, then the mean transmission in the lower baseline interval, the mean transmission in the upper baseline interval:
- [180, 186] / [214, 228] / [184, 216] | -0.8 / 1.87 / 1.55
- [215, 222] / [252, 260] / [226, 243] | 2.8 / 1.45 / 2.08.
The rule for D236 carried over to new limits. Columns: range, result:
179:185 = 1.84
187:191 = 1.96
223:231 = 1.73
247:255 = 1.81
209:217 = 1.44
